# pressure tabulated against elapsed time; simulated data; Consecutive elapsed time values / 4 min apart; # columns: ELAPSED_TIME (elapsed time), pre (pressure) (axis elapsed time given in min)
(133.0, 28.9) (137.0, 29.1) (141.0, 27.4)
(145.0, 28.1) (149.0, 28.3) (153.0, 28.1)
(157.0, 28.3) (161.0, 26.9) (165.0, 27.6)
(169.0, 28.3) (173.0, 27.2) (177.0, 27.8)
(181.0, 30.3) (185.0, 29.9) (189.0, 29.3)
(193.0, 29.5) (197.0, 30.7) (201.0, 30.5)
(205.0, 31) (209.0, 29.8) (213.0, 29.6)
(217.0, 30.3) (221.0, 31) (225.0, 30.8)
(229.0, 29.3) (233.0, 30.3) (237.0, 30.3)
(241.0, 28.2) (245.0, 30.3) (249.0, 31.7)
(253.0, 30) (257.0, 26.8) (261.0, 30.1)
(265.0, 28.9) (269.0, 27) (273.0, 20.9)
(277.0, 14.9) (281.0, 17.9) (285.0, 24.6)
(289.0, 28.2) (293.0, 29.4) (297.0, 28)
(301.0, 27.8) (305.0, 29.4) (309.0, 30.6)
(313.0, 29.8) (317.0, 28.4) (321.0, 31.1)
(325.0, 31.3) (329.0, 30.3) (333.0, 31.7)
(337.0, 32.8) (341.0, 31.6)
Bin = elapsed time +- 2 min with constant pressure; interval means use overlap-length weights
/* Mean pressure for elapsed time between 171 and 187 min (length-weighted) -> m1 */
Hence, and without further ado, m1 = 28.8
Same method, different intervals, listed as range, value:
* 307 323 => 30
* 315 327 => 30.3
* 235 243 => 29.2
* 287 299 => 28.5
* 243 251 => 31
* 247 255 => 30.9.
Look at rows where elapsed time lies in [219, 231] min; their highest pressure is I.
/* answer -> 31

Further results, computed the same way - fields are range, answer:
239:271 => 31.7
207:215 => 29.8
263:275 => 28.9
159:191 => 30.3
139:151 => 28.3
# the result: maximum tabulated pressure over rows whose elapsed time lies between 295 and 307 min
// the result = 29.4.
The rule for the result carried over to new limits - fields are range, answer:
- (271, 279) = 20.9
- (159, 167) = 27.6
